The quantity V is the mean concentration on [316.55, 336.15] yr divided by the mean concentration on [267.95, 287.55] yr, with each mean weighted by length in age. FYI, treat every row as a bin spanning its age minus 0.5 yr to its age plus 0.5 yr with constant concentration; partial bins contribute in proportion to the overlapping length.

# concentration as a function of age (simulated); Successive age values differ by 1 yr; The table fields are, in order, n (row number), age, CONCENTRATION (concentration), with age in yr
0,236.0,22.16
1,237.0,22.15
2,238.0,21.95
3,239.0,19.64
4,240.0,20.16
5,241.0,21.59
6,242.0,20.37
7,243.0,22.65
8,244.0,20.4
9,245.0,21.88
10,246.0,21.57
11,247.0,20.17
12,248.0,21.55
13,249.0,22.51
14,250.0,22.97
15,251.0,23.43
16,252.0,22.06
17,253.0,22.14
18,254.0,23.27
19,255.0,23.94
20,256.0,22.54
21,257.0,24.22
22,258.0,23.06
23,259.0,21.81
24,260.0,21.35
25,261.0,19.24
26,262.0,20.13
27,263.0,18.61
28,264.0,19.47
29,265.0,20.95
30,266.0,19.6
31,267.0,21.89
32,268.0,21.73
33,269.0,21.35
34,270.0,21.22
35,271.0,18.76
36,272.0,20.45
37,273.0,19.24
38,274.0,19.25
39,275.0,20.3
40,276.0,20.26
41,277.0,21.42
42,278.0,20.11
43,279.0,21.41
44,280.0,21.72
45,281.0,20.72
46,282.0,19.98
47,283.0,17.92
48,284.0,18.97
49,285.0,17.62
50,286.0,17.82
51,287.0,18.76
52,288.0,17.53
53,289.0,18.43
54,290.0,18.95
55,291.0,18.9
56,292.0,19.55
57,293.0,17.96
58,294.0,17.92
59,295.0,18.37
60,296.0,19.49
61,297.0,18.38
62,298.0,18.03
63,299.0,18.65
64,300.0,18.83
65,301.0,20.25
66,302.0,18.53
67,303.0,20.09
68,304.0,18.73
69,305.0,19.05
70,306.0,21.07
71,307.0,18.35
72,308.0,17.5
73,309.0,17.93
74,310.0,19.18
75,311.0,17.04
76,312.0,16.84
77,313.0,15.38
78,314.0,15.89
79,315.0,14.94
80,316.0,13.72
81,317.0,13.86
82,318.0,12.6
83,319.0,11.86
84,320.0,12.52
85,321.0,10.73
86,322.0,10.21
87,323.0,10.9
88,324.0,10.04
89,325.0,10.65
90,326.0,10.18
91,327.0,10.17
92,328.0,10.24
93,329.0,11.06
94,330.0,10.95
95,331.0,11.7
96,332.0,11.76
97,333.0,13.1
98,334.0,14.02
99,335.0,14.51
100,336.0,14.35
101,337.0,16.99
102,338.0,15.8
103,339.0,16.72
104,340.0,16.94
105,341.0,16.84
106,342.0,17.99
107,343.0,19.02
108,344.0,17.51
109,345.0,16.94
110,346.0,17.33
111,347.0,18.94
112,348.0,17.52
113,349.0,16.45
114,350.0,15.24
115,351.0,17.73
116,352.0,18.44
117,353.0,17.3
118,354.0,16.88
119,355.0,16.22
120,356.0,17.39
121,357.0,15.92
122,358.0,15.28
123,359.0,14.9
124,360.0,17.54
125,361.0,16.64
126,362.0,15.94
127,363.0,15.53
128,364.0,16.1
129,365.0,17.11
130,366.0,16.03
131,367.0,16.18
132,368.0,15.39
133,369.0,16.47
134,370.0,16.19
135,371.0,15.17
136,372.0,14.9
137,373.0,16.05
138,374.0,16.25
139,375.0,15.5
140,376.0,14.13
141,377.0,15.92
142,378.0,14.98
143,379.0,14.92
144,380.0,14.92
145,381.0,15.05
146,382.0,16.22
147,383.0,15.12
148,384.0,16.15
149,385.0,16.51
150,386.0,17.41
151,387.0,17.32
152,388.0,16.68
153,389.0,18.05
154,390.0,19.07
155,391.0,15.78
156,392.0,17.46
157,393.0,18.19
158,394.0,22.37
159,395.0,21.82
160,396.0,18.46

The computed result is 0.59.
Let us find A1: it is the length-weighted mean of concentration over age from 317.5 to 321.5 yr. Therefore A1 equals 11.9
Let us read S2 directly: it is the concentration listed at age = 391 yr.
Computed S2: 15.78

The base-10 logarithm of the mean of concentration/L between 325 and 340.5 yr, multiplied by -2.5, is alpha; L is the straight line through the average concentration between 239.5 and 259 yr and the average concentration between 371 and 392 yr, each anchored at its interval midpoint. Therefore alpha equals 0.36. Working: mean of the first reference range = 22.1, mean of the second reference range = 16.1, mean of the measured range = 13.1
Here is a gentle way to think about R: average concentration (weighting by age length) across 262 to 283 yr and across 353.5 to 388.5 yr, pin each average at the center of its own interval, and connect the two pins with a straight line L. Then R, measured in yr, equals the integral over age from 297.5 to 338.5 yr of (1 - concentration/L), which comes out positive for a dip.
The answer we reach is 7.95 yr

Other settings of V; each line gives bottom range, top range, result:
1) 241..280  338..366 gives 0.79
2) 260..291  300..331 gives 0.74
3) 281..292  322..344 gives 0.73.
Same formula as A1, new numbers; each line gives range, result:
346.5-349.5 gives 17.6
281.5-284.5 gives 19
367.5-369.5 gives 15.9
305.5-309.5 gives 18.7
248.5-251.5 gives 23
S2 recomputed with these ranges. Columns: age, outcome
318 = 12.6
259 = 21.81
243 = 22.65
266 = 19.6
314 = 15.89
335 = 14.51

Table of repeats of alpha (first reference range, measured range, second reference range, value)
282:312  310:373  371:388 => 0.133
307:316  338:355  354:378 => -0.068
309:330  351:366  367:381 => -0.125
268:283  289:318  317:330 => -0.200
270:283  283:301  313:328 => -0.074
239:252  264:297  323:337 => -0.122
